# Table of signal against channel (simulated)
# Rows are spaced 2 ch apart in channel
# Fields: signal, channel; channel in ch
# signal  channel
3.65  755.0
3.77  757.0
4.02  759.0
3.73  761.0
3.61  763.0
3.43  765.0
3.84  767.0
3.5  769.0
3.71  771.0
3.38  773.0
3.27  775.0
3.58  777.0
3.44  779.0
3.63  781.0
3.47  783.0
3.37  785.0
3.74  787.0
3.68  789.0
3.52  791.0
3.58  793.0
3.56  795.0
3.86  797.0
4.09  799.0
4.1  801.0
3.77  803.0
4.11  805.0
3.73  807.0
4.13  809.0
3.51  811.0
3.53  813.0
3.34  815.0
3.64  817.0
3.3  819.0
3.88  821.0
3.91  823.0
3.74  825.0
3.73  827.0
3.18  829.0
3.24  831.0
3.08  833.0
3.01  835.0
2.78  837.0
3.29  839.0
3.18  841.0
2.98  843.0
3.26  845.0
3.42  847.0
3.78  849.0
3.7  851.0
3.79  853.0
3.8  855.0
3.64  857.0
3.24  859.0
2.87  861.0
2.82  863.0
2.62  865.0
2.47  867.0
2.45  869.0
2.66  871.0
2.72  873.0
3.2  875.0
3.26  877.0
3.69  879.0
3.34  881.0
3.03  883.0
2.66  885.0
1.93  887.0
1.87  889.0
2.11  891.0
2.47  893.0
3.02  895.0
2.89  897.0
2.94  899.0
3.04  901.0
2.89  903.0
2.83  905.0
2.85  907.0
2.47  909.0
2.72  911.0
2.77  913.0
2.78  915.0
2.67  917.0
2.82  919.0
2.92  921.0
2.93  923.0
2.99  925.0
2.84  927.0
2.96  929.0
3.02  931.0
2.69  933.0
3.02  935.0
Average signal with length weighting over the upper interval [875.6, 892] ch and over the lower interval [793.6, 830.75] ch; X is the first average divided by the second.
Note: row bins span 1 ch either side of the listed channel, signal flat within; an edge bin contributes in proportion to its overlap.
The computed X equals 0.7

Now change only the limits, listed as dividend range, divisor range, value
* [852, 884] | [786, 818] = 0.83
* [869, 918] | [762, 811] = 0.76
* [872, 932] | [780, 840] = 0.79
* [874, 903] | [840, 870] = 0.88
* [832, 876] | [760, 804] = 0.86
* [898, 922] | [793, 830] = 0.75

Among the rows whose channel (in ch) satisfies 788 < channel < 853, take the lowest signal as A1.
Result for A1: 2.78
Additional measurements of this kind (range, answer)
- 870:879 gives 2.66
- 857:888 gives 1.93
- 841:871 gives 2.45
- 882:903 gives 1.87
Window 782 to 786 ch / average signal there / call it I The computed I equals 3.42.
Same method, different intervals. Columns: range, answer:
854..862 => 3.39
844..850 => 3.49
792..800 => 3.77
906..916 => 2.72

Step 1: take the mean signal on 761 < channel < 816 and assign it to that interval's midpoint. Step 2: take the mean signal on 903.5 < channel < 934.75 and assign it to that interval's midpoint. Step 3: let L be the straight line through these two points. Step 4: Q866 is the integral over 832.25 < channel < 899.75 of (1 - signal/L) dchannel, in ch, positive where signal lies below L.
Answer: 3.5 ch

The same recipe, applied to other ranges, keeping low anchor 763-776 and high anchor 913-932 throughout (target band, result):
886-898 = 2.5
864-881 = 1.0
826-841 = 0.3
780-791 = -0.4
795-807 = -1.9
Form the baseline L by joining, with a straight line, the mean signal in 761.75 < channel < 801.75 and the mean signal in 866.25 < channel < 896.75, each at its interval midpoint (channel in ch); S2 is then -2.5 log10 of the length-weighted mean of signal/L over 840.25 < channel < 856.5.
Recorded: -0.16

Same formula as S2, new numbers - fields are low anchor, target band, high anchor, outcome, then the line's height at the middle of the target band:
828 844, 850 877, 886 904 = -0.08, 2.85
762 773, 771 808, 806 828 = -0.01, 3.63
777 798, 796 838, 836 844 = -0.10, 3.29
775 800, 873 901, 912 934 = 0.09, 3.06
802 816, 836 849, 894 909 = 0.07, 3.43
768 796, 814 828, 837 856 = -0.05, 3.47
